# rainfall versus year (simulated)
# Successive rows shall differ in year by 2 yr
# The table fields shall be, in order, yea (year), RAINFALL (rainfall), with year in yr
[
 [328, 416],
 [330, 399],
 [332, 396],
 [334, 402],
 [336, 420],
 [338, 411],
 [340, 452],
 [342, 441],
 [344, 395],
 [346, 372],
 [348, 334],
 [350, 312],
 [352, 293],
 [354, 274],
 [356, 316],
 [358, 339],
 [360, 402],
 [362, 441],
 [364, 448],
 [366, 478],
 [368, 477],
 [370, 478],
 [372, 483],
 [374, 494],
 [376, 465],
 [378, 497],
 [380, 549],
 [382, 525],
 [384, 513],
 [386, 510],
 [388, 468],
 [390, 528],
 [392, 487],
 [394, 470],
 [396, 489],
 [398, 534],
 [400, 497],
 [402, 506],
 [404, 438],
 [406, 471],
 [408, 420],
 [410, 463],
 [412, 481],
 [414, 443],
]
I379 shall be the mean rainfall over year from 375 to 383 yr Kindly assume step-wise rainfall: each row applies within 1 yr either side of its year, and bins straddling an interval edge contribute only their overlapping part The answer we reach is 509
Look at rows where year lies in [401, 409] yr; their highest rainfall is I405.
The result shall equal 506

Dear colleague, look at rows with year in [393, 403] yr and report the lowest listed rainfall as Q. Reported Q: 470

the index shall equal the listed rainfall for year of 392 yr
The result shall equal 487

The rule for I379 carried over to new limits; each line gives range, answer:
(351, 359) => 306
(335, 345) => 424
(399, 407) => 478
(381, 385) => 519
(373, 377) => 480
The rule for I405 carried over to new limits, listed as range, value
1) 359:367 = 478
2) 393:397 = 489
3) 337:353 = 452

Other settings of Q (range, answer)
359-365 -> 402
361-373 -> 441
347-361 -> 274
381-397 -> 468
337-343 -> 411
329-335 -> 396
